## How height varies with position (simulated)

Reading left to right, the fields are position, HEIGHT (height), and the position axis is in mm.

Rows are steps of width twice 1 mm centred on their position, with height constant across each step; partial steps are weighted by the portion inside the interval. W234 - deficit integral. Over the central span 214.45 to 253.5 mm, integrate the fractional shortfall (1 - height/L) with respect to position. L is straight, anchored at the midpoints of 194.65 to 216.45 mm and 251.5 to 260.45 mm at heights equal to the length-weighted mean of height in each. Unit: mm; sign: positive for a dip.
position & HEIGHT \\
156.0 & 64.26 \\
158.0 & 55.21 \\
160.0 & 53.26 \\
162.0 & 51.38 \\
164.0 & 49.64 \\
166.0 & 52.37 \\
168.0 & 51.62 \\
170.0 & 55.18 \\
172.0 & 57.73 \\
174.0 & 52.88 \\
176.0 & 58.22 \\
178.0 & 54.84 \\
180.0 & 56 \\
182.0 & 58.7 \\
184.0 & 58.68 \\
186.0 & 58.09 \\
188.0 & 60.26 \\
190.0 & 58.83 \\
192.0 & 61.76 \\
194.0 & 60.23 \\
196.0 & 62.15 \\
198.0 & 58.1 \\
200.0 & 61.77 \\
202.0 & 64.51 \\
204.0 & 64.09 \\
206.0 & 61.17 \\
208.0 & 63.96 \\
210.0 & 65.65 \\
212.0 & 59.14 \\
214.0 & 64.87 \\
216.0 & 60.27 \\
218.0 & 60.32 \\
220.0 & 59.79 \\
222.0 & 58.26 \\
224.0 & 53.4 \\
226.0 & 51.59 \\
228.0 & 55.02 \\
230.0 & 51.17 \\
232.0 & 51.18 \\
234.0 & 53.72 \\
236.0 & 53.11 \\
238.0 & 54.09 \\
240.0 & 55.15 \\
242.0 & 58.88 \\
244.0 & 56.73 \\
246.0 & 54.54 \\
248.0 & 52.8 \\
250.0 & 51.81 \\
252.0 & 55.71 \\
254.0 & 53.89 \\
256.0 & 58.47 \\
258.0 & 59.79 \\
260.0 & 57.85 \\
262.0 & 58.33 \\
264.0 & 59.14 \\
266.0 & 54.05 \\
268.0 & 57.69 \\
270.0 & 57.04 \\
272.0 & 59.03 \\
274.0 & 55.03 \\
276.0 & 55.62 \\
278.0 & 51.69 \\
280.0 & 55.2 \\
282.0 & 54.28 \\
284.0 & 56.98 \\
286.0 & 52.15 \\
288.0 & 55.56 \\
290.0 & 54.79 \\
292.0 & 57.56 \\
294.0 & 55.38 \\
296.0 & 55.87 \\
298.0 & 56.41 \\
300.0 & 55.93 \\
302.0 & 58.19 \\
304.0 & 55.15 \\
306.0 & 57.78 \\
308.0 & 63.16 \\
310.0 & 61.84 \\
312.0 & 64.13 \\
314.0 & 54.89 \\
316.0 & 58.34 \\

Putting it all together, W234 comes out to 2.8 mm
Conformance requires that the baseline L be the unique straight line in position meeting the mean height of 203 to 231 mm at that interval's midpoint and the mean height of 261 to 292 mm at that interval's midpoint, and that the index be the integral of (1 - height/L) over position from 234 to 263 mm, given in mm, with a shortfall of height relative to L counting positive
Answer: 0.8 mm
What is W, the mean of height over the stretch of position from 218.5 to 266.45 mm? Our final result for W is 55.4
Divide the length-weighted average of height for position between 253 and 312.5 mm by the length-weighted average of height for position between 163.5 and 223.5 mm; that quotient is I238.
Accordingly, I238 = 0.96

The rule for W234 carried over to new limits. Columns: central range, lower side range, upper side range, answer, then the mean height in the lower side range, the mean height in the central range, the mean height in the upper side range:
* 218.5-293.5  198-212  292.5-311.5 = 5.9 mm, 62.8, 55.5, 57.9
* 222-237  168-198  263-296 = 1.0 mm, 57.9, 53.1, 55.7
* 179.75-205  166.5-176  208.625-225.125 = -1.4 mm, 54.7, 60.4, 60.2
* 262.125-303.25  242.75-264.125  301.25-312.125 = 1.6 mm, 56.2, 55.9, 59.8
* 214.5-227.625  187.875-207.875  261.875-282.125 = 0.5 mm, 61.4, 57.5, 56.1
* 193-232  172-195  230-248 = -2.4 mm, 58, 59.5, 54.4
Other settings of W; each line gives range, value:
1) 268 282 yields 55.7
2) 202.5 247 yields 57.6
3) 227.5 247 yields 54.3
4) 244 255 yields 54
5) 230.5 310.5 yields 56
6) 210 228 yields 58.7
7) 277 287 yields 54.1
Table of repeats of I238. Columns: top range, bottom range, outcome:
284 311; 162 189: 1.02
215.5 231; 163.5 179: 1.03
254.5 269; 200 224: 0.94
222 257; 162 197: 0.96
